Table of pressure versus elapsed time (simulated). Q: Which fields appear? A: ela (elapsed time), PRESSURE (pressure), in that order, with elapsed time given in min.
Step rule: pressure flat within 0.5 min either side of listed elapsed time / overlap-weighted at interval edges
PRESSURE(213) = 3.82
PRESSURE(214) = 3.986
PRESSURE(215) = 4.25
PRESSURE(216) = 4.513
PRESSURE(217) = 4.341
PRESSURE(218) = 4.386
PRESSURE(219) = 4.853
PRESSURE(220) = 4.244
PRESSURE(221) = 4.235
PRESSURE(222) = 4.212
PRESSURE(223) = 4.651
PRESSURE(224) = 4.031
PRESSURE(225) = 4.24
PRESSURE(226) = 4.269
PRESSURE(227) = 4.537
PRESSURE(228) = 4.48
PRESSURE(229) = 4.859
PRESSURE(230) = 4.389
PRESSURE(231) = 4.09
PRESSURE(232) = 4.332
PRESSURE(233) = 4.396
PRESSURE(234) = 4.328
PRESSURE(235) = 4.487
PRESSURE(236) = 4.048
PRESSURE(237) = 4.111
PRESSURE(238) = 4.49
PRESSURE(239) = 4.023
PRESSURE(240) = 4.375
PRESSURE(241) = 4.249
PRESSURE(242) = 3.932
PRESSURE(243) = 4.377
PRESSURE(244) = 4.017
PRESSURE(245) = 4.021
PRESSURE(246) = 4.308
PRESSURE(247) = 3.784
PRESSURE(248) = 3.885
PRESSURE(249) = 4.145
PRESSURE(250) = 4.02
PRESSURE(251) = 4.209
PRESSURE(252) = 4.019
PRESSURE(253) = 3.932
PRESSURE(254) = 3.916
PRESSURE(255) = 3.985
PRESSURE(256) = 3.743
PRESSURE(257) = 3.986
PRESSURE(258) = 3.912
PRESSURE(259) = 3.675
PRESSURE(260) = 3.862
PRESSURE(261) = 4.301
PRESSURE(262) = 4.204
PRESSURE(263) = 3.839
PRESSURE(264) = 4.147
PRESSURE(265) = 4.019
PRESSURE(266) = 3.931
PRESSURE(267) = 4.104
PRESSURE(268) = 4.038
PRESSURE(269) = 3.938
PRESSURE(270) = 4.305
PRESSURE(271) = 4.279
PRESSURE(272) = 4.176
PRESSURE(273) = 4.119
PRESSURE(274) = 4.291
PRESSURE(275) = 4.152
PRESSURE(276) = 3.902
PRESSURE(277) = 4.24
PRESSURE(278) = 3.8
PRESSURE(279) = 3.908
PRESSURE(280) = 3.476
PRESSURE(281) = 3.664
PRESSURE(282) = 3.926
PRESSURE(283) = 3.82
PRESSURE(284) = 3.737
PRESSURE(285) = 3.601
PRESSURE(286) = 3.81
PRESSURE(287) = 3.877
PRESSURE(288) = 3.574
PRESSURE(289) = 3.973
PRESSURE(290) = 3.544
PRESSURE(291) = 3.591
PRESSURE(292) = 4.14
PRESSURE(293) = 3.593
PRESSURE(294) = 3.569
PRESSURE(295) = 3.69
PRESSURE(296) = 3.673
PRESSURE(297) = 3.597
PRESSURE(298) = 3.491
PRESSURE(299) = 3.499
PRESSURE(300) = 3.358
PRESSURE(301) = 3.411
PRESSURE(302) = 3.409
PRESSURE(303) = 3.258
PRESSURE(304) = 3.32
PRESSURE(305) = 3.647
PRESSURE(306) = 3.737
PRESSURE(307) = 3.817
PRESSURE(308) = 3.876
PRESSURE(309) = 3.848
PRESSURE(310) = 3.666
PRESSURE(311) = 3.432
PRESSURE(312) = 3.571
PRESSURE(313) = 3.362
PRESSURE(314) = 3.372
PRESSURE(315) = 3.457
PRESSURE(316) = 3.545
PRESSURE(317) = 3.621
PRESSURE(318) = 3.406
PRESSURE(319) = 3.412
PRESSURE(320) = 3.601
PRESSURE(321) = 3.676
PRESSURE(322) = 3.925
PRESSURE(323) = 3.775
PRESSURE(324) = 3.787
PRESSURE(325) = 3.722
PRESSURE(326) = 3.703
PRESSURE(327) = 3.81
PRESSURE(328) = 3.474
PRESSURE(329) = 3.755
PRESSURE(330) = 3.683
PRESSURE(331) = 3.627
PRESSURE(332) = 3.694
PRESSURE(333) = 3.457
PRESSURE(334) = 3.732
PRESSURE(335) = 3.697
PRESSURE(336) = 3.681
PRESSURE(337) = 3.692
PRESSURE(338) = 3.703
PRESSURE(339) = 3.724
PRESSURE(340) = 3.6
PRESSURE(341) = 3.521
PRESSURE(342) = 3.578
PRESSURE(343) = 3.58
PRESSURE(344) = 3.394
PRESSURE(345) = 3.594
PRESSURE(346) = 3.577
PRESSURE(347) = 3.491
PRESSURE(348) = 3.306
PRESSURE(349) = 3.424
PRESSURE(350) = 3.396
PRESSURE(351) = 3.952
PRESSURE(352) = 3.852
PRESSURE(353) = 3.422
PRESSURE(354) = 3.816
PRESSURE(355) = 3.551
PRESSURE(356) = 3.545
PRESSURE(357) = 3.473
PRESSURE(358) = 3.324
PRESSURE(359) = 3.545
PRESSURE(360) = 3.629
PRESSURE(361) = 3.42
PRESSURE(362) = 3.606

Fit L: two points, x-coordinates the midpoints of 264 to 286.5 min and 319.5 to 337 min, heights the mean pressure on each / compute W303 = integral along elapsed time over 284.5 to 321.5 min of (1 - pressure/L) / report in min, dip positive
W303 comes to 2.2 min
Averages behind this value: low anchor 3.97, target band 3.6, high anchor 3.69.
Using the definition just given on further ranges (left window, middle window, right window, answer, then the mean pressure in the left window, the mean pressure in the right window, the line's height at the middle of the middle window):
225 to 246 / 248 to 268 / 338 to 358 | 0.72 min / 4.29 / 3.57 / 4.14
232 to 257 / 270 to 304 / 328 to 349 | 1.07 min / 4.12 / 3.6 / 3.88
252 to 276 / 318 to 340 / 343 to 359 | -0.05 min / 4.03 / 3.54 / 3.67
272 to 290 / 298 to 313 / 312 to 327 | 0.60 min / 3.87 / 3.6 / 3.7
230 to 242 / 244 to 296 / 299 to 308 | -0.69 min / 4.26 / 3.52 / 3.88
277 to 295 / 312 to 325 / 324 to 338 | 0.40 min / 3.75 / 3.68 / 3.7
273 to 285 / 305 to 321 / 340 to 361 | 0.62 min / 3.9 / 3.55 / 3.73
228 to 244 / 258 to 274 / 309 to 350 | 0.02 min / 4.3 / 3.6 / 4.07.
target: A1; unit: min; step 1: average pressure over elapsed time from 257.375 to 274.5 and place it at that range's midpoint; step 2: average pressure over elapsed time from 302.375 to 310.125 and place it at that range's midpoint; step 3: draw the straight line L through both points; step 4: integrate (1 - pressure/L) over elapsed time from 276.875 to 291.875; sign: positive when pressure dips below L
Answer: 0.4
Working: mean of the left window 4.07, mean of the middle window 3.77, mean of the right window 3.64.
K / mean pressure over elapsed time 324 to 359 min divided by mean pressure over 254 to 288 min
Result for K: 0.91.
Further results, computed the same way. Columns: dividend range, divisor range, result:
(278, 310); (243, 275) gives 0.91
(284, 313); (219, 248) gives 0.85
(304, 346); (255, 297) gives 0.93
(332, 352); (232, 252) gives 0.86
